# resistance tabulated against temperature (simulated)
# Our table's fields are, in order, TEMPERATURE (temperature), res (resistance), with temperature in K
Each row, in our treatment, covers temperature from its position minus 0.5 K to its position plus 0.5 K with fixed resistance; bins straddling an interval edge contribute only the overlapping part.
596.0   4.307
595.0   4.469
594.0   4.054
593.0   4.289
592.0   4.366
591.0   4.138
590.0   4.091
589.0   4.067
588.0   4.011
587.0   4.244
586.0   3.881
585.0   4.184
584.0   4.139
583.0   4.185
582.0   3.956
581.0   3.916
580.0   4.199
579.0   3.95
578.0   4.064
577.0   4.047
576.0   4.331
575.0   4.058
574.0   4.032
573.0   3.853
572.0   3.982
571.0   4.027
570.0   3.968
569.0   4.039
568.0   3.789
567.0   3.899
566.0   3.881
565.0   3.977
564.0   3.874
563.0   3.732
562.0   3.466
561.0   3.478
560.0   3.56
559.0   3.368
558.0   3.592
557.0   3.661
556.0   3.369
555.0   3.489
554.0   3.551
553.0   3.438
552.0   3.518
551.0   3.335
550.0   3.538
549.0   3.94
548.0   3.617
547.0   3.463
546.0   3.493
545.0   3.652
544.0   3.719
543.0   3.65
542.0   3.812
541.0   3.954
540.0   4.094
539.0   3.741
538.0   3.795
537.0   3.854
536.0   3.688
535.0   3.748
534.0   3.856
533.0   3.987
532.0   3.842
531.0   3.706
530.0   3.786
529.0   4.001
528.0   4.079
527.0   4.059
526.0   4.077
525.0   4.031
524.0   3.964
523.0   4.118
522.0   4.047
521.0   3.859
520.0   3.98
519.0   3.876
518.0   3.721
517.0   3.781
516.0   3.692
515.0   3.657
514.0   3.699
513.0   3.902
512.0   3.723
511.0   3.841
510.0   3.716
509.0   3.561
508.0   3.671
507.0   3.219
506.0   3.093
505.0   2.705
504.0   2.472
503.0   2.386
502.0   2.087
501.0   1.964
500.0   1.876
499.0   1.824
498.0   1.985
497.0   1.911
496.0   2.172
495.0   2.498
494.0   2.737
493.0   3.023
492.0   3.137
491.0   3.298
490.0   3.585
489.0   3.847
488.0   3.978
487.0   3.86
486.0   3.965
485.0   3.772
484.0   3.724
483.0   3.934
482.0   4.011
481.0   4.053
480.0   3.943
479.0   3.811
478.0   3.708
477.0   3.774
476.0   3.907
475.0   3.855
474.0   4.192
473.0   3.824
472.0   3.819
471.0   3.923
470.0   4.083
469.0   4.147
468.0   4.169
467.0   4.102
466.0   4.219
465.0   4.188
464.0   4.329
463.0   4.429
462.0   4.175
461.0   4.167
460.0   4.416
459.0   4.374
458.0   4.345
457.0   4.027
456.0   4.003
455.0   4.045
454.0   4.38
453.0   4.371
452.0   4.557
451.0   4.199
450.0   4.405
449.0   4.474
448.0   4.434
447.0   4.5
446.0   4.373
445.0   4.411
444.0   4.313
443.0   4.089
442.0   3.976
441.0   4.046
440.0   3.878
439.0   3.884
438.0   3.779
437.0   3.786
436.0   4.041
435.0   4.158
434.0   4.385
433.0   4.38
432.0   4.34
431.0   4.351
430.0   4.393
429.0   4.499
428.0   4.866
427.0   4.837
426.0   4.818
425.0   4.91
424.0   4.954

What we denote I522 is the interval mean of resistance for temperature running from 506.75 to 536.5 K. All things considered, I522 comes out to 3.83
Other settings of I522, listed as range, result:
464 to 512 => 3.41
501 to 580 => 3.7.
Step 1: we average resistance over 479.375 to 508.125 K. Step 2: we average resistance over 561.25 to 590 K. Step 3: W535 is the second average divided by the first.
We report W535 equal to 1.3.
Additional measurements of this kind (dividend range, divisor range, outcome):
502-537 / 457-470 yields 0.87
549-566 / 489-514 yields 1.24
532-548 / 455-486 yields 0.93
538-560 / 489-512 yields 1.29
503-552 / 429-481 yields 0.89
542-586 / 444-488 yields 0.92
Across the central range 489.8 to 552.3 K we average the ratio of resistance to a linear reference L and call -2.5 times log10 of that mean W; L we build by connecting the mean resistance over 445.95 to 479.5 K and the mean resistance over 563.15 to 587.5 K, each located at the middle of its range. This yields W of 0.186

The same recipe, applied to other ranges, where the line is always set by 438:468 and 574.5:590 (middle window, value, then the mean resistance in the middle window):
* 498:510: 0.50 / 2.64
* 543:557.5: 0.16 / 3.56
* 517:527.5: 0.05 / 3.96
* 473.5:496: 0.16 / 3.63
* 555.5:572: 0.10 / 3.74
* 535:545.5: 0.09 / 3.79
